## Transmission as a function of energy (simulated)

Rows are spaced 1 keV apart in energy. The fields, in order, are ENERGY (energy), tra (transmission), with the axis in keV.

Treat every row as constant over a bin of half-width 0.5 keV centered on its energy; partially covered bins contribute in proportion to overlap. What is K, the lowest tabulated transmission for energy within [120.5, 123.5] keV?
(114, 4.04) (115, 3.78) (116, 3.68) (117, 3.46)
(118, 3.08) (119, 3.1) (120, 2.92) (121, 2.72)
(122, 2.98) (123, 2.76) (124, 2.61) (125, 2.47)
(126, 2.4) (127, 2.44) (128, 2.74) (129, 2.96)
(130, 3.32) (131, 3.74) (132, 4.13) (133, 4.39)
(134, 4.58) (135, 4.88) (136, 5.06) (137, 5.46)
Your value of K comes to 2.72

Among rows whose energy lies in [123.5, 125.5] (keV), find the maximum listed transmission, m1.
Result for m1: 2.61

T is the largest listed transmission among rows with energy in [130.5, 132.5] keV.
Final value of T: 4.13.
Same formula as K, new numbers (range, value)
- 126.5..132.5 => 2.44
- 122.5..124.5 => 2.61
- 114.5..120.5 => 2.92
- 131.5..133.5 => 4.13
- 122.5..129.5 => 2.4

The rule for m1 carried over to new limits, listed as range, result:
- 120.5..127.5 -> 2.98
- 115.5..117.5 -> 3.68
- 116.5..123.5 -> 3.46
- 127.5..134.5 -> 4.58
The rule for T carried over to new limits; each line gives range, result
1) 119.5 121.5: 2.92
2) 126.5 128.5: 2.74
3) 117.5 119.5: 3.1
